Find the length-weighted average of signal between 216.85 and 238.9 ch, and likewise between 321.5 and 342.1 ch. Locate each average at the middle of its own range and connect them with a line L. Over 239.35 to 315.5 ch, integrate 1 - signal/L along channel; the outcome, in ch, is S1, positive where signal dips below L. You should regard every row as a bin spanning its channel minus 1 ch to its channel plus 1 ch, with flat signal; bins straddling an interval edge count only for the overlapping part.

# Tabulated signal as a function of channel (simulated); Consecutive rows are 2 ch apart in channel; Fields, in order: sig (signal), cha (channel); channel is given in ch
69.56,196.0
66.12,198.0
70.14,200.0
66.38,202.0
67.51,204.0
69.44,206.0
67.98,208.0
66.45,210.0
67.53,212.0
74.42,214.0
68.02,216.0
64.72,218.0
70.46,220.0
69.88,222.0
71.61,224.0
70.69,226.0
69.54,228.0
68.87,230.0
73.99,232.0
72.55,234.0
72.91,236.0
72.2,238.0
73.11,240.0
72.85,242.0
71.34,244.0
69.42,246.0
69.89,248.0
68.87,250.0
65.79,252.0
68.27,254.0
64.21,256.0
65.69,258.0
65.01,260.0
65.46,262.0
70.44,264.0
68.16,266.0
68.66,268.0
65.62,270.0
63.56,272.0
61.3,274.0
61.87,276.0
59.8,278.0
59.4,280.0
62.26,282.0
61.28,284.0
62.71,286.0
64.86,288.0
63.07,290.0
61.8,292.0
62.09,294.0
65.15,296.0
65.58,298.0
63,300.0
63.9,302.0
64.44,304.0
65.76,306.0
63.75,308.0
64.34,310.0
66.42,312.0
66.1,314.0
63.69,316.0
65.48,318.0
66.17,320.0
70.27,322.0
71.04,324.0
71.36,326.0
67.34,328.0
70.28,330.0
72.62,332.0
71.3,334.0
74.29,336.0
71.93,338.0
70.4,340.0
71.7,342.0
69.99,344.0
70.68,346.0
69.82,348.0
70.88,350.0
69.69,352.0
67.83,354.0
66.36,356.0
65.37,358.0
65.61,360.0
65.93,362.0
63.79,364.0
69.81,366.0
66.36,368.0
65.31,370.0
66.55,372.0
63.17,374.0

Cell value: 5.9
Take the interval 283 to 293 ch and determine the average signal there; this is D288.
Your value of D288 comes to 62.7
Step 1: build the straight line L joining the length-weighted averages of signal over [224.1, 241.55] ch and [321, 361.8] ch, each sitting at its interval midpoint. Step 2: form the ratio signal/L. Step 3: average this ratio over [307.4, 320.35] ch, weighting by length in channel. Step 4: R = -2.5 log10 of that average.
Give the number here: 0.084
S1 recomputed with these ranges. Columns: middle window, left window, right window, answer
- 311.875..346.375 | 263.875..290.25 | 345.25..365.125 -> -1.72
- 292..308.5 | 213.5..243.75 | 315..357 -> 1.42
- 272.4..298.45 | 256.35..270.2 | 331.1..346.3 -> 2.28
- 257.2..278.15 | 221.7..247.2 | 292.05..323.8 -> 1.03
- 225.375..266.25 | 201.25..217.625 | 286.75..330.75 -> -1.29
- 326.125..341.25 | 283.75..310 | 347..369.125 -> -1.20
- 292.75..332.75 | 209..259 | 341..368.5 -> 1.36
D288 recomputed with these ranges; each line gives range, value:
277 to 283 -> 60.5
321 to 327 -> 70.9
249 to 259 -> 66.6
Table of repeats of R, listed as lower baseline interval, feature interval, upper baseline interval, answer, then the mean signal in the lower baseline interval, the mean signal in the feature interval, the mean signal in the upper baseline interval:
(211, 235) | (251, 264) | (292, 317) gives 0.03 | 70.2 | 66.1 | 64.4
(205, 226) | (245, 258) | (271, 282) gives -0.05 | 69.1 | 67.6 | 61.3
